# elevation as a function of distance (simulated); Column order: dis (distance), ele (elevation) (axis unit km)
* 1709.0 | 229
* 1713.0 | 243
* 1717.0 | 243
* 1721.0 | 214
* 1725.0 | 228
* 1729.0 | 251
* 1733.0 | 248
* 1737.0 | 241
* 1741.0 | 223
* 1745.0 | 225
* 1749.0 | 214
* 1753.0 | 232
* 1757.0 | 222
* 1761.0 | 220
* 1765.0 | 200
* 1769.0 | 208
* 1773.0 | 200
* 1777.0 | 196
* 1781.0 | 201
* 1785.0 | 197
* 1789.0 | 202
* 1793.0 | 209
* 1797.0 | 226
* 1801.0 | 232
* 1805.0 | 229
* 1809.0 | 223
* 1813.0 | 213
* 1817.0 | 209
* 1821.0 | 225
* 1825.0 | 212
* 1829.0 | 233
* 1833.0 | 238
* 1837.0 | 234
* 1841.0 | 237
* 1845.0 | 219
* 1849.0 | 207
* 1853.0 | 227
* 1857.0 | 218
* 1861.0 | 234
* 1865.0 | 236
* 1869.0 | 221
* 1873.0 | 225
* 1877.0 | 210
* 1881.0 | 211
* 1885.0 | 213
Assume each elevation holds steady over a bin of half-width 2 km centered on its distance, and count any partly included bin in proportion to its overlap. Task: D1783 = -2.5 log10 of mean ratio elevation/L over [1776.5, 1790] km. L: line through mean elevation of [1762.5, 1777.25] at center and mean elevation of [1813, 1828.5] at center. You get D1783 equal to 0.04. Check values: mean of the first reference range 202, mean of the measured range 199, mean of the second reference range 217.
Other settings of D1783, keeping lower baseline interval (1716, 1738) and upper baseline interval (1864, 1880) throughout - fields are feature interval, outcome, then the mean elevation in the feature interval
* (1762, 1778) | 0.15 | 202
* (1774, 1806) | 0.10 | 211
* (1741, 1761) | 0.06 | 223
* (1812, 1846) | 0.01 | 225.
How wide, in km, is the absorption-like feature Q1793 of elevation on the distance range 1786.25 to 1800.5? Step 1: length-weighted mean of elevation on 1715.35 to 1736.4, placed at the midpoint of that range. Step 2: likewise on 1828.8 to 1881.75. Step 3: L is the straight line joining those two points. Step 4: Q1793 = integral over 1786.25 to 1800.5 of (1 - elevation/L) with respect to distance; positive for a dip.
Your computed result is 1.06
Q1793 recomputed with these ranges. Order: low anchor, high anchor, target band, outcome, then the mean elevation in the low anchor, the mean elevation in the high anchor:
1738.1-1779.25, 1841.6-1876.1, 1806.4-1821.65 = 0.2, 215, 224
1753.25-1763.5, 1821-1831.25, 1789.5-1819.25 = 0.5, 222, 223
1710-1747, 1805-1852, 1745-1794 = 4.5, 235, 223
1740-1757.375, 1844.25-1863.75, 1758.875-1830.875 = 3.1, 223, 222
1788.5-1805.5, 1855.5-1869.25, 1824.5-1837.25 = -0.3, 220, 228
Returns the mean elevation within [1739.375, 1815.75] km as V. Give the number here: 214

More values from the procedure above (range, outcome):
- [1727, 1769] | 227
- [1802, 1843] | 225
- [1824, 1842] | 232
